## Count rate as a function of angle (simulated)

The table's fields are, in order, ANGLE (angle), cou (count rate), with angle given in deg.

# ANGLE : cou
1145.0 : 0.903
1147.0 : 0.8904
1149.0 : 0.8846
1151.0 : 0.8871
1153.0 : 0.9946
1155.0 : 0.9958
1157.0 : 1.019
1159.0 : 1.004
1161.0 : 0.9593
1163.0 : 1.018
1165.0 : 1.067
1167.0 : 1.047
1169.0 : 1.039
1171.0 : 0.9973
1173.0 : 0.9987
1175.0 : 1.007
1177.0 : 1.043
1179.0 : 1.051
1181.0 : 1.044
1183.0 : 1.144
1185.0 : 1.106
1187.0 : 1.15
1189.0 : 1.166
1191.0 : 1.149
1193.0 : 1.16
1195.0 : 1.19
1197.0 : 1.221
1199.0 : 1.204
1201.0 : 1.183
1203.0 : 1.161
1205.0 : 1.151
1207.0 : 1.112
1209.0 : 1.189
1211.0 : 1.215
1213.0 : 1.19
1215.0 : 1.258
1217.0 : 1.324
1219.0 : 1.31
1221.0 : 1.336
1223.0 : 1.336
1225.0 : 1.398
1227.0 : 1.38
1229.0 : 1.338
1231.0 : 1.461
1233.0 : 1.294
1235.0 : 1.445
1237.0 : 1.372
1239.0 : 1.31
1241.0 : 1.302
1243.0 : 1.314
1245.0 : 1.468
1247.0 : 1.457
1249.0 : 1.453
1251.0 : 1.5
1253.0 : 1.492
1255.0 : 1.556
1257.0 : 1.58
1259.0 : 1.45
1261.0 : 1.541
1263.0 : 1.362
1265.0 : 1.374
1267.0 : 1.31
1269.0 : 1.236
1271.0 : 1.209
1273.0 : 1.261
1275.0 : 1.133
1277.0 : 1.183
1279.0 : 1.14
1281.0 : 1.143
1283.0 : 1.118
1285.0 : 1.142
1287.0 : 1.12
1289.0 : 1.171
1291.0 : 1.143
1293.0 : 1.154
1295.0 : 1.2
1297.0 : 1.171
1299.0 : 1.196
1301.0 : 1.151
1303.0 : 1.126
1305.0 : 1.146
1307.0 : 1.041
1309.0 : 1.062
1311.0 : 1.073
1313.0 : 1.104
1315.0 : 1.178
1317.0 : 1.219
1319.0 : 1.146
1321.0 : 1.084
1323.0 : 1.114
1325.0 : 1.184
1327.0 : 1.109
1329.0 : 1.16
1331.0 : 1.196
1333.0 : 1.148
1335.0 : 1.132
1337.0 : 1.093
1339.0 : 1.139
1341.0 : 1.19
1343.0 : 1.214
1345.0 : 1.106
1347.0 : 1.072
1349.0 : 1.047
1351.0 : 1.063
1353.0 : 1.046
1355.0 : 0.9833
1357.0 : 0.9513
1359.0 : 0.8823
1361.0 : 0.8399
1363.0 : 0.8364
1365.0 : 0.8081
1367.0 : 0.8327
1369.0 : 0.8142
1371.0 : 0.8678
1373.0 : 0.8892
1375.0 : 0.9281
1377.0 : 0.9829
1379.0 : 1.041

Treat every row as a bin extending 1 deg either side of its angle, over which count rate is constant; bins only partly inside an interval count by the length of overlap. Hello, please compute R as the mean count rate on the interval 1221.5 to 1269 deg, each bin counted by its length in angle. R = 1.41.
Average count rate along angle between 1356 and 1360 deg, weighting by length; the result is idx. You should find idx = 0.917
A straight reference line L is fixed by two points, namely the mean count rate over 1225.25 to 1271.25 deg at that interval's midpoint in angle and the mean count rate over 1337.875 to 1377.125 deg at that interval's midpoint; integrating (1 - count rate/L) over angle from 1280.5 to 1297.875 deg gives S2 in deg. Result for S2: 1.3 deg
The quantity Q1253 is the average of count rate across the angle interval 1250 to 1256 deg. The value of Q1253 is 1.52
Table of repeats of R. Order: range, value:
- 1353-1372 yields 0.878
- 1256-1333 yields 1.19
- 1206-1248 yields 1.32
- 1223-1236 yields 1.38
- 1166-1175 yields 1.02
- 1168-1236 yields 1.2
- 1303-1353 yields 1.12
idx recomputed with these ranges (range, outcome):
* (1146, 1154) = 0.914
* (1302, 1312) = 1.09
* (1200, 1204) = 1.17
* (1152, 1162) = 0.995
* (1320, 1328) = 1.12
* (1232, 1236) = 1.37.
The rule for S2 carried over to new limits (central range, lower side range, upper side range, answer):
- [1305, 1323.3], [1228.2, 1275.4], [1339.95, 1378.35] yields 0.4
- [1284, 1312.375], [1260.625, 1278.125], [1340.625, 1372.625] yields 1.0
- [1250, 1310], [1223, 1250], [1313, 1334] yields 1.1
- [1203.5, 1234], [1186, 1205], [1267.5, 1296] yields -2.9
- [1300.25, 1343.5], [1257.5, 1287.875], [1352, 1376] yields -3.3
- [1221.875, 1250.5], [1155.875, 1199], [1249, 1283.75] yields -3.1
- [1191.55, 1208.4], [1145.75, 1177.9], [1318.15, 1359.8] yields -2.6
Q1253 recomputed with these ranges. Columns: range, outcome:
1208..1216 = 1.21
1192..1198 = 1.19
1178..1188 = 1.1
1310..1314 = 1.09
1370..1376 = 0.895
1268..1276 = 1.21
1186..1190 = 1.16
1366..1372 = 0.838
